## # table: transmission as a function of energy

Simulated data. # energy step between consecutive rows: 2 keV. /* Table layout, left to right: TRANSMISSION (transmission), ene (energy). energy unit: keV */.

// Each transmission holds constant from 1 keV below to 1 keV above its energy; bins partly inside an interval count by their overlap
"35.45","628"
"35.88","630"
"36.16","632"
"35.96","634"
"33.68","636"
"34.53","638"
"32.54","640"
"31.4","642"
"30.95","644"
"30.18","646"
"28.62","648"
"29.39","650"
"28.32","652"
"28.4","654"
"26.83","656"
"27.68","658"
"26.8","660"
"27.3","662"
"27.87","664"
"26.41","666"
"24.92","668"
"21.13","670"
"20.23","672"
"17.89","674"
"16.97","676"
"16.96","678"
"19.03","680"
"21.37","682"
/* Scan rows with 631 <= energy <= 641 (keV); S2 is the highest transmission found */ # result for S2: 36.16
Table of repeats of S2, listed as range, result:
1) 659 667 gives 27.87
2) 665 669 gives 26.41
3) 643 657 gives 30.95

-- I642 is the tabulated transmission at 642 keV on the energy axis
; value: 31.4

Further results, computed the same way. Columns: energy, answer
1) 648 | 28.62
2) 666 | 26.41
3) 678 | 16.96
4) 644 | 30.95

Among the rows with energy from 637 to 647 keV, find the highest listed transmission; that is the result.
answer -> 34.53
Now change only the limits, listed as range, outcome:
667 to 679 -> 24.92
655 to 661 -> 27.68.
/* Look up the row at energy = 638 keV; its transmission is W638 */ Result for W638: 34.53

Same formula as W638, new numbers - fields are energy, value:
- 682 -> 21.37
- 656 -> 26.83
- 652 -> 28.32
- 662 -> 27.3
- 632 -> 36.16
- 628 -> 35.45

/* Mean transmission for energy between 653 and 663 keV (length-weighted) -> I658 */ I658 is 27.4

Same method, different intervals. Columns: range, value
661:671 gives 25.5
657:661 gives 27.2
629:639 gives 35.2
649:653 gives 28.9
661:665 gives 27.6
